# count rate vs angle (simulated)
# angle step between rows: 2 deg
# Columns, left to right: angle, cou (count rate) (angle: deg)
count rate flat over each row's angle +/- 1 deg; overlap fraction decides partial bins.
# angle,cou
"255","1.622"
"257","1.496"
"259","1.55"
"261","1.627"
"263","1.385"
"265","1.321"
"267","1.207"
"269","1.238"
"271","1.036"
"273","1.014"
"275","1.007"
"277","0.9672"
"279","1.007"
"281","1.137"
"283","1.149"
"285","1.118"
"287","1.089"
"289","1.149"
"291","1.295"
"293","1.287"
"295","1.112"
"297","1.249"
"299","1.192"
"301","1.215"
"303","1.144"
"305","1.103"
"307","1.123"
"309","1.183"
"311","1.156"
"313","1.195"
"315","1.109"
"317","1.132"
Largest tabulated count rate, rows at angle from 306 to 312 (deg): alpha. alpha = 1.183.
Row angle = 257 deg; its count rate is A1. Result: 1.496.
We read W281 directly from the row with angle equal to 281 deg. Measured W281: 1.137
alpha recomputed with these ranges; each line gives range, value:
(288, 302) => 1.295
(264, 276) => 1.321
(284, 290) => 1.149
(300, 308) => 1.215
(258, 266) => 1.627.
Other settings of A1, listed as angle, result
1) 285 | 1.118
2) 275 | 1.007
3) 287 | 1.089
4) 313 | 1.195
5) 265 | 1.321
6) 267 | 1.207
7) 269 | 1.238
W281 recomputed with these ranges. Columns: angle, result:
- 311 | 1.156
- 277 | 0.9672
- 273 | 1.014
